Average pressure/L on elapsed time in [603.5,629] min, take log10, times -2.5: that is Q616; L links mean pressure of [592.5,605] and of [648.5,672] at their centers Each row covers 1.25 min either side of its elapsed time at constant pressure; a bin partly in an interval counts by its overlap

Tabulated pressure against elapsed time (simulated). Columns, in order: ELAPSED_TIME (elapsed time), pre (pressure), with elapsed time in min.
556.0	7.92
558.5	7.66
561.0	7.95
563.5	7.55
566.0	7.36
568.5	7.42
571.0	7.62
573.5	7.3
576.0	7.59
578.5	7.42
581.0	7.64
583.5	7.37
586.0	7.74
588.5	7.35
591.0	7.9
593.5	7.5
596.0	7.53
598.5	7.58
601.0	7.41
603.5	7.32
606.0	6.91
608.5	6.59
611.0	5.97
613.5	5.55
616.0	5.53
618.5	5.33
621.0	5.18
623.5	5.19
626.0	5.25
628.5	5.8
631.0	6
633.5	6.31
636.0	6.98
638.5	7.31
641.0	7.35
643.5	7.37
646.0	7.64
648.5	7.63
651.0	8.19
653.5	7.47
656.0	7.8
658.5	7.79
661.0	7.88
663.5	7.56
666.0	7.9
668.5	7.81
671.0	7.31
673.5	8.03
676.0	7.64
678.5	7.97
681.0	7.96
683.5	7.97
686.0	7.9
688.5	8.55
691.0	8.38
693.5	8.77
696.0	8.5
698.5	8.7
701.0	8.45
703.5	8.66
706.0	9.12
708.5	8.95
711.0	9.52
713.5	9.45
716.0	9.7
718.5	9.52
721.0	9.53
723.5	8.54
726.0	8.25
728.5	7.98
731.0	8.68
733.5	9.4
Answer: 0.28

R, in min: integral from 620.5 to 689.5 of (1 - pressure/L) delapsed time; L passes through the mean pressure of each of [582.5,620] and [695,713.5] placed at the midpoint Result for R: 5.7 min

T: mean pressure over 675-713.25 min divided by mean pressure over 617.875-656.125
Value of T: 1.3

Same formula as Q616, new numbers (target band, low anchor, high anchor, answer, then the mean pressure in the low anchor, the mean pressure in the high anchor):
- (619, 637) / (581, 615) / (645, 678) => 0.27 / 7.14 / 7.75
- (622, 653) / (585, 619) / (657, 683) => 0.10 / 6.9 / 7.79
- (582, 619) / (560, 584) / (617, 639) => -0.04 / 7.52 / 5.88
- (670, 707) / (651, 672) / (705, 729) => 0.02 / 7.72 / 9.09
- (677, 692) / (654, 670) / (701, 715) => 0.04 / 7.77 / 9.09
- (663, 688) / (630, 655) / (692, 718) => 0.04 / 7.24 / 8.99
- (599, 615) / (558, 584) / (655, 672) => 0.15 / 7.54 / 7.73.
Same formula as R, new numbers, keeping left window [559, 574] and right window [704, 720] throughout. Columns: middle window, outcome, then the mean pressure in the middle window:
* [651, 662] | 1.11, 7.78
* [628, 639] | 2.51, 6.47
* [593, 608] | 1.20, 7.33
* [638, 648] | 1.24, 7.44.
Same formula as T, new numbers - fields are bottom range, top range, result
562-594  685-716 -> 1.17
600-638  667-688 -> 1.29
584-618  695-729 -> 1.28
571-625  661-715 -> 1.21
